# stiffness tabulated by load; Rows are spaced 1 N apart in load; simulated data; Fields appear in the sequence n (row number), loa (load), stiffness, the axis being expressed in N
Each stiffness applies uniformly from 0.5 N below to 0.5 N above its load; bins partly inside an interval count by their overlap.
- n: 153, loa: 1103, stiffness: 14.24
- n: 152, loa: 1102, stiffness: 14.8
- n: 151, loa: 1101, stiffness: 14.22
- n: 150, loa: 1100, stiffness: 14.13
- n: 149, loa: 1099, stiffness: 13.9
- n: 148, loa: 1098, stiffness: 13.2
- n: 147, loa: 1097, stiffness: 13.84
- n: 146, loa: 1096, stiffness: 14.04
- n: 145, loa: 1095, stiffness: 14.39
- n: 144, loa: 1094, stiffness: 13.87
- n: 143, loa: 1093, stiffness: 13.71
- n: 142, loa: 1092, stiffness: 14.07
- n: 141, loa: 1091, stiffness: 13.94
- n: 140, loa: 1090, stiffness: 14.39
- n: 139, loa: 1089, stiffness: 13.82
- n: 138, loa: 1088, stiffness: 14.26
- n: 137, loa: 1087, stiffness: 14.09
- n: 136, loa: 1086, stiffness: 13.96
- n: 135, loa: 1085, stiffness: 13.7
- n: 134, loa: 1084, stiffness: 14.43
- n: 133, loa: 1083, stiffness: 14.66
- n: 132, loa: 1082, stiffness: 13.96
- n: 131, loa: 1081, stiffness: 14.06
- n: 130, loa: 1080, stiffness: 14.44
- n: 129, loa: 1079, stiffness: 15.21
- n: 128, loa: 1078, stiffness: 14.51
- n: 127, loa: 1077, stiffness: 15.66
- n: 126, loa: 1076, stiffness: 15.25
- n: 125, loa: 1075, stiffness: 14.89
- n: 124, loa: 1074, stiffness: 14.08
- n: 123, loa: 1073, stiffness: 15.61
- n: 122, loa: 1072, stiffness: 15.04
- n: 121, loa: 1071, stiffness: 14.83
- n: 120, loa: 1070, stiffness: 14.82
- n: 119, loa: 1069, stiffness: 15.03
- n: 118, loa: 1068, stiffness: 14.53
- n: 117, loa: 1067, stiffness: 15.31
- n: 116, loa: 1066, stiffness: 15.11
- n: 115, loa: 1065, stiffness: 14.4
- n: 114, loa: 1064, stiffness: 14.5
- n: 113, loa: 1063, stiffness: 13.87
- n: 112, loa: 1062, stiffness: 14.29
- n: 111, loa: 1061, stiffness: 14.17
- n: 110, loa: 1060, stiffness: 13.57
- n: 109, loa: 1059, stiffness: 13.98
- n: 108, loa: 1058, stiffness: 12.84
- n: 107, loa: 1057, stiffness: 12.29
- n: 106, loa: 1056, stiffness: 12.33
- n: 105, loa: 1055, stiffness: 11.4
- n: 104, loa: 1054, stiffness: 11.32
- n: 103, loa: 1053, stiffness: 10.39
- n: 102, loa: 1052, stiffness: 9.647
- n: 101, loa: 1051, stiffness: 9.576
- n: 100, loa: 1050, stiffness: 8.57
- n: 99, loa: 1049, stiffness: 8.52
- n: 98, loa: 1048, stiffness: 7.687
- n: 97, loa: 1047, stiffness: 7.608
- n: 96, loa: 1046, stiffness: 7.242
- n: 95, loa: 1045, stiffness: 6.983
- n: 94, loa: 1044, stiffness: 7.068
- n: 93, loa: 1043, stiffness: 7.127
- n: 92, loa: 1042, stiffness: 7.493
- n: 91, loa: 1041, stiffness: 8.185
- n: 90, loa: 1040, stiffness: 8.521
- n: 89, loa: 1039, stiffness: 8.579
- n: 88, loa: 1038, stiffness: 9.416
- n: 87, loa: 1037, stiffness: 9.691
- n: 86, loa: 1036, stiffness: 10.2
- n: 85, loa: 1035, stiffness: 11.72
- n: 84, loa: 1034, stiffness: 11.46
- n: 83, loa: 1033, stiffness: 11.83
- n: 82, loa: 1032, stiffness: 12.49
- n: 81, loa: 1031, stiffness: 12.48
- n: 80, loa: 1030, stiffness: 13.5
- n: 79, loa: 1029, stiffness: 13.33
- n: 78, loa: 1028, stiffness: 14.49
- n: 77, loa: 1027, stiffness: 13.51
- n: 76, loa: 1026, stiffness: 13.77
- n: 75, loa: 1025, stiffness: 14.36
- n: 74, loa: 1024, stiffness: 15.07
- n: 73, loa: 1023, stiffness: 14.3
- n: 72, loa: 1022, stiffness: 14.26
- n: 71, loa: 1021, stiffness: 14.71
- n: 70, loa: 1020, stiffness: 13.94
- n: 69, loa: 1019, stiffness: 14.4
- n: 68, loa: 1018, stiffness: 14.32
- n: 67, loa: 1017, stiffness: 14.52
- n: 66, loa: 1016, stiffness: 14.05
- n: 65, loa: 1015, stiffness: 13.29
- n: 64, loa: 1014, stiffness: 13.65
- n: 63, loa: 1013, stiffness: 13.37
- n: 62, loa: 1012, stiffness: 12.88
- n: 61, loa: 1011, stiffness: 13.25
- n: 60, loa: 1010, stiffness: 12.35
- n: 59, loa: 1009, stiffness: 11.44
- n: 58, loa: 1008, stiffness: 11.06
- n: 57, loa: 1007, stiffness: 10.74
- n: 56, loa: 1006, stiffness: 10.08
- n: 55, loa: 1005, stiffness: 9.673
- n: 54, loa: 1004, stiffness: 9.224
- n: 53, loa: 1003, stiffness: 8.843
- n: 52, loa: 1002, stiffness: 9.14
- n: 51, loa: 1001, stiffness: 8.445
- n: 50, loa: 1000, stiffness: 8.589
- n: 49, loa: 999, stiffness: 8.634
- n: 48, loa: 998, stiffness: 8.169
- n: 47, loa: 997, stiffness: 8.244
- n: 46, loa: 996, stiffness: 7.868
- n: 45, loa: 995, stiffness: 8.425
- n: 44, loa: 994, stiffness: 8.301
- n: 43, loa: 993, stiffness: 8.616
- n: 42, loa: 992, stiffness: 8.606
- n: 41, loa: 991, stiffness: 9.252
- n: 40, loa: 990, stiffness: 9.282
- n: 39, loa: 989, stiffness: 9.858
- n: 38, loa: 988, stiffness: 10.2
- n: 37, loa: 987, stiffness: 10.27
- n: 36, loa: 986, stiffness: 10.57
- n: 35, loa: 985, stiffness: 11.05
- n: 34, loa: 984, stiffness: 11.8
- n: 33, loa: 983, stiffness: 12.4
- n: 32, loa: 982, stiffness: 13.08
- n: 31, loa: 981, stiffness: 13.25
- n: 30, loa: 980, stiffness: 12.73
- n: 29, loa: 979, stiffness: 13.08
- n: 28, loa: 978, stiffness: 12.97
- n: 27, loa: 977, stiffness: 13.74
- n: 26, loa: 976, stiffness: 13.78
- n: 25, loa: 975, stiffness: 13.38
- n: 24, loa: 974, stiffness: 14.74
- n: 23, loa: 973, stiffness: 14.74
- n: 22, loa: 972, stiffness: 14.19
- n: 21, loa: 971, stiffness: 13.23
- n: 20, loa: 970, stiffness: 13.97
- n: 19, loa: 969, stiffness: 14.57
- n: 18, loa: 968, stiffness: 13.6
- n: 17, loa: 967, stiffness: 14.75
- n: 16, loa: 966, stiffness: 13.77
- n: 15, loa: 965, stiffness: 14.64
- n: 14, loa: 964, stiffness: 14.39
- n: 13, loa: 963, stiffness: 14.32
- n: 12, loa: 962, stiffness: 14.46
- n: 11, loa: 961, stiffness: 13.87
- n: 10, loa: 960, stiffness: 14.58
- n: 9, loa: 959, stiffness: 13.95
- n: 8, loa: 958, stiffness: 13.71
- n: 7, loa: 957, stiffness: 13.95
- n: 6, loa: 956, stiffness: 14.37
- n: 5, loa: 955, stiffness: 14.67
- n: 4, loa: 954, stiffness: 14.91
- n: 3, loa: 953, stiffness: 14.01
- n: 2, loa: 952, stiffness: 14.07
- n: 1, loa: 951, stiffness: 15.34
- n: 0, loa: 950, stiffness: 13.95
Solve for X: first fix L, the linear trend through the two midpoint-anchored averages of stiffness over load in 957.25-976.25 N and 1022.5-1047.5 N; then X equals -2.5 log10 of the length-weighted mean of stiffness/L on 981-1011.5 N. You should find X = 0.26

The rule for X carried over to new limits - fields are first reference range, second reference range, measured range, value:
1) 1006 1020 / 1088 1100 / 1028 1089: 0.10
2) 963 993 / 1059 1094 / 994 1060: 0.22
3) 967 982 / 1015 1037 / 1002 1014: 0.20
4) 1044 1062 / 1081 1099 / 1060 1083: -0.20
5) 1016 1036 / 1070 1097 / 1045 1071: 0.16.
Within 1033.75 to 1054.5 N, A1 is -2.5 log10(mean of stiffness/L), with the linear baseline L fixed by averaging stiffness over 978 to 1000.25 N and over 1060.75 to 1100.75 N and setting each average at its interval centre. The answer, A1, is 0.39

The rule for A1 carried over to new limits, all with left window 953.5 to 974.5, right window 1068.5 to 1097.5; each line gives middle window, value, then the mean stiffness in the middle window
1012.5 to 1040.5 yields 0.12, 12.8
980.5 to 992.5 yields 0.30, 10.8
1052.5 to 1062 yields 0.15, 12.6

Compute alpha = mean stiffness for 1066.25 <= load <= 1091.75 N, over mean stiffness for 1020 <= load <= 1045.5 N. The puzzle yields 1.3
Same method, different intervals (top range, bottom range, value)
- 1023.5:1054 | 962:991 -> 0.80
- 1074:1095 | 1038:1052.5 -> 1.77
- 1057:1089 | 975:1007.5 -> 1.40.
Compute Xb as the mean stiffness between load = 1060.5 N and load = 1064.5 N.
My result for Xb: 14.2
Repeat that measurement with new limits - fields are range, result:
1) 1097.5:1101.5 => 13.9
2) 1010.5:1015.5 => 13.3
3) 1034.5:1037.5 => 10.5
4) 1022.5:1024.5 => 14.7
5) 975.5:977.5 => 13.8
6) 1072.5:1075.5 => 14.9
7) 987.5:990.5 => 9.78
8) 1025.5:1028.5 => 13.9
